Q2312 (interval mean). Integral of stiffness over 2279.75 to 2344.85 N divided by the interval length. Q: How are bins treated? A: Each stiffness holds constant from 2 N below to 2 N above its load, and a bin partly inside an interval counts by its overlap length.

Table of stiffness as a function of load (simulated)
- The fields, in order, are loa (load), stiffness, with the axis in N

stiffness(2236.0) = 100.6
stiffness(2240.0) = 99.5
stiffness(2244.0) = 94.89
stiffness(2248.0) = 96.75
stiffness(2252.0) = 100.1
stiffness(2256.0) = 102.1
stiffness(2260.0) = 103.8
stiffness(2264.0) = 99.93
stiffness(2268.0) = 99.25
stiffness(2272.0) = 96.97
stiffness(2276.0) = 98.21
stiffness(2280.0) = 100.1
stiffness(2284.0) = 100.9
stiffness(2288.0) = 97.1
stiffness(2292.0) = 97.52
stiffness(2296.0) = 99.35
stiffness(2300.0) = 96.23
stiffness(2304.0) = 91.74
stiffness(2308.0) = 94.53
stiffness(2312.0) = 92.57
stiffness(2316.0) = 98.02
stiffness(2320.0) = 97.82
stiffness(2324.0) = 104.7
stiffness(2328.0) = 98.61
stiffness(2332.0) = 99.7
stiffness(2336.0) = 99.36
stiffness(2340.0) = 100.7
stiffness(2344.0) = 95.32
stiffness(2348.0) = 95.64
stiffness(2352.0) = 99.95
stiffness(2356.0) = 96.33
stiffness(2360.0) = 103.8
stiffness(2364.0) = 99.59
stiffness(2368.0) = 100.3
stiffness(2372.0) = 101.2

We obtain 97.9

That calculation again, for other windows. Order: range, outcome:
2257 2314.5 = 97.8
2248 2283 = 99.9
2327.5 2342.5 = 99.5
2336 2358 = 97.7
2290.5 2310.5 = 95.8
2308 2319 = 95.4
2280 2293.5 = 98.8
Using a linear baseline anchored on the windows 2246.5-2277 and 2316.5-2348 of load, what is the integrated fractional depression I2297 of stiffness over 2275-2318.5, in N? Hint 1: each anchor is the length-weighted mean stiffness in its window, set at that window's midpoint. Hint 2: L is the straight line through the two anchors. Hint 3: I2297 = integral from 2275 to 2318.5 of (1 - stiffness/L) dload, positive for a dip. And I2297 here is 1.1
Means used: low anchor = 99.7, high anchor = 99.1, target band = 96.9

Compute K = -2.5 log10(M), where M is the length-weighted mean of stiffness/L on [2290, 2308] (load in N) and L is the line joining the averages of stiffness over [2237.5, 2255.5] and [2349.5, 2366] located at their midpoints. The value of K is 0.03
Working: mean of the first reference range 98.2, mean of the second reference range 99.8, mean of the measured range 96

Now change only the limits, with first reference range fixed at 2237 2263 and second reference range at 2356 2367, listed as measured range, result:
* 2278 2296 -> 0.011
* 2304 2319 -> 0.060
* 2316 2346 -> 0.010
